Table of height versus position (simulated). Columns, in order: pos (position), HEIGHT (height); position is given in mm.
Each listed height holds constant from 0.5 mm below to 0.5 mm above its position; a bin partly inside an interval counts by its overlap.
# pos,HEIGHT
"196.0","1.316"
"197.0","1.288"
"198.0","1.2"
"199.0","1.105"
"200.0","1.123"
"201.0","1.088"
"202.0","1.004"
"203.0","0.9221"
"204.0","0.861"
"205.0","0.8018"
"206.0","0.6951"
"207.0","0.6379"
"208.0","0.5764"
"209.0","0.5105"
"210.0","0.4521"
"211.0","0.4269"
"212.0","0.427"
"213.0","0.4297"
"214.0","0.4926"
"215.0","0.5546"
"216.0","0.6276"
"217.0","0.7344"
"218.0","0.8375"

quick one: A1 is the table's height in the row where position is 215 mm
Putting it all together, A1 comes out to 0.5546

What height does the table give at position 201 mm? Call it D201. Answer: 1.088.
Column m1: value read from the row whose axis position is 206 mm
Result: 0.6951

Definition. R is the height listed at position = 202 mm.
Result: 1.004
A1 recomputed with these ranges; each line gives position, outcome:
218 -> 0.8375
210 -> 0.4521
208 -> 0.5764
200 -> 1.123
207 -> 0.6379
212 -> 0.427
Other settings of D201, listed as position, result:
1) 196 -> 1.316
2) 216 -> 0.6276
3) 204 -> 0.861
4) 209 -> 0.5105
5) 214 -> 0.4926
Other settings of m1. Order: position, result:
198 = 1.2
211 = 0.4269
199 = 1.105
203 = 0.9221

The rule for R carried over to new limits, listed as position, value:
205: 0.8018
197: 1.288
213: 0.4297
